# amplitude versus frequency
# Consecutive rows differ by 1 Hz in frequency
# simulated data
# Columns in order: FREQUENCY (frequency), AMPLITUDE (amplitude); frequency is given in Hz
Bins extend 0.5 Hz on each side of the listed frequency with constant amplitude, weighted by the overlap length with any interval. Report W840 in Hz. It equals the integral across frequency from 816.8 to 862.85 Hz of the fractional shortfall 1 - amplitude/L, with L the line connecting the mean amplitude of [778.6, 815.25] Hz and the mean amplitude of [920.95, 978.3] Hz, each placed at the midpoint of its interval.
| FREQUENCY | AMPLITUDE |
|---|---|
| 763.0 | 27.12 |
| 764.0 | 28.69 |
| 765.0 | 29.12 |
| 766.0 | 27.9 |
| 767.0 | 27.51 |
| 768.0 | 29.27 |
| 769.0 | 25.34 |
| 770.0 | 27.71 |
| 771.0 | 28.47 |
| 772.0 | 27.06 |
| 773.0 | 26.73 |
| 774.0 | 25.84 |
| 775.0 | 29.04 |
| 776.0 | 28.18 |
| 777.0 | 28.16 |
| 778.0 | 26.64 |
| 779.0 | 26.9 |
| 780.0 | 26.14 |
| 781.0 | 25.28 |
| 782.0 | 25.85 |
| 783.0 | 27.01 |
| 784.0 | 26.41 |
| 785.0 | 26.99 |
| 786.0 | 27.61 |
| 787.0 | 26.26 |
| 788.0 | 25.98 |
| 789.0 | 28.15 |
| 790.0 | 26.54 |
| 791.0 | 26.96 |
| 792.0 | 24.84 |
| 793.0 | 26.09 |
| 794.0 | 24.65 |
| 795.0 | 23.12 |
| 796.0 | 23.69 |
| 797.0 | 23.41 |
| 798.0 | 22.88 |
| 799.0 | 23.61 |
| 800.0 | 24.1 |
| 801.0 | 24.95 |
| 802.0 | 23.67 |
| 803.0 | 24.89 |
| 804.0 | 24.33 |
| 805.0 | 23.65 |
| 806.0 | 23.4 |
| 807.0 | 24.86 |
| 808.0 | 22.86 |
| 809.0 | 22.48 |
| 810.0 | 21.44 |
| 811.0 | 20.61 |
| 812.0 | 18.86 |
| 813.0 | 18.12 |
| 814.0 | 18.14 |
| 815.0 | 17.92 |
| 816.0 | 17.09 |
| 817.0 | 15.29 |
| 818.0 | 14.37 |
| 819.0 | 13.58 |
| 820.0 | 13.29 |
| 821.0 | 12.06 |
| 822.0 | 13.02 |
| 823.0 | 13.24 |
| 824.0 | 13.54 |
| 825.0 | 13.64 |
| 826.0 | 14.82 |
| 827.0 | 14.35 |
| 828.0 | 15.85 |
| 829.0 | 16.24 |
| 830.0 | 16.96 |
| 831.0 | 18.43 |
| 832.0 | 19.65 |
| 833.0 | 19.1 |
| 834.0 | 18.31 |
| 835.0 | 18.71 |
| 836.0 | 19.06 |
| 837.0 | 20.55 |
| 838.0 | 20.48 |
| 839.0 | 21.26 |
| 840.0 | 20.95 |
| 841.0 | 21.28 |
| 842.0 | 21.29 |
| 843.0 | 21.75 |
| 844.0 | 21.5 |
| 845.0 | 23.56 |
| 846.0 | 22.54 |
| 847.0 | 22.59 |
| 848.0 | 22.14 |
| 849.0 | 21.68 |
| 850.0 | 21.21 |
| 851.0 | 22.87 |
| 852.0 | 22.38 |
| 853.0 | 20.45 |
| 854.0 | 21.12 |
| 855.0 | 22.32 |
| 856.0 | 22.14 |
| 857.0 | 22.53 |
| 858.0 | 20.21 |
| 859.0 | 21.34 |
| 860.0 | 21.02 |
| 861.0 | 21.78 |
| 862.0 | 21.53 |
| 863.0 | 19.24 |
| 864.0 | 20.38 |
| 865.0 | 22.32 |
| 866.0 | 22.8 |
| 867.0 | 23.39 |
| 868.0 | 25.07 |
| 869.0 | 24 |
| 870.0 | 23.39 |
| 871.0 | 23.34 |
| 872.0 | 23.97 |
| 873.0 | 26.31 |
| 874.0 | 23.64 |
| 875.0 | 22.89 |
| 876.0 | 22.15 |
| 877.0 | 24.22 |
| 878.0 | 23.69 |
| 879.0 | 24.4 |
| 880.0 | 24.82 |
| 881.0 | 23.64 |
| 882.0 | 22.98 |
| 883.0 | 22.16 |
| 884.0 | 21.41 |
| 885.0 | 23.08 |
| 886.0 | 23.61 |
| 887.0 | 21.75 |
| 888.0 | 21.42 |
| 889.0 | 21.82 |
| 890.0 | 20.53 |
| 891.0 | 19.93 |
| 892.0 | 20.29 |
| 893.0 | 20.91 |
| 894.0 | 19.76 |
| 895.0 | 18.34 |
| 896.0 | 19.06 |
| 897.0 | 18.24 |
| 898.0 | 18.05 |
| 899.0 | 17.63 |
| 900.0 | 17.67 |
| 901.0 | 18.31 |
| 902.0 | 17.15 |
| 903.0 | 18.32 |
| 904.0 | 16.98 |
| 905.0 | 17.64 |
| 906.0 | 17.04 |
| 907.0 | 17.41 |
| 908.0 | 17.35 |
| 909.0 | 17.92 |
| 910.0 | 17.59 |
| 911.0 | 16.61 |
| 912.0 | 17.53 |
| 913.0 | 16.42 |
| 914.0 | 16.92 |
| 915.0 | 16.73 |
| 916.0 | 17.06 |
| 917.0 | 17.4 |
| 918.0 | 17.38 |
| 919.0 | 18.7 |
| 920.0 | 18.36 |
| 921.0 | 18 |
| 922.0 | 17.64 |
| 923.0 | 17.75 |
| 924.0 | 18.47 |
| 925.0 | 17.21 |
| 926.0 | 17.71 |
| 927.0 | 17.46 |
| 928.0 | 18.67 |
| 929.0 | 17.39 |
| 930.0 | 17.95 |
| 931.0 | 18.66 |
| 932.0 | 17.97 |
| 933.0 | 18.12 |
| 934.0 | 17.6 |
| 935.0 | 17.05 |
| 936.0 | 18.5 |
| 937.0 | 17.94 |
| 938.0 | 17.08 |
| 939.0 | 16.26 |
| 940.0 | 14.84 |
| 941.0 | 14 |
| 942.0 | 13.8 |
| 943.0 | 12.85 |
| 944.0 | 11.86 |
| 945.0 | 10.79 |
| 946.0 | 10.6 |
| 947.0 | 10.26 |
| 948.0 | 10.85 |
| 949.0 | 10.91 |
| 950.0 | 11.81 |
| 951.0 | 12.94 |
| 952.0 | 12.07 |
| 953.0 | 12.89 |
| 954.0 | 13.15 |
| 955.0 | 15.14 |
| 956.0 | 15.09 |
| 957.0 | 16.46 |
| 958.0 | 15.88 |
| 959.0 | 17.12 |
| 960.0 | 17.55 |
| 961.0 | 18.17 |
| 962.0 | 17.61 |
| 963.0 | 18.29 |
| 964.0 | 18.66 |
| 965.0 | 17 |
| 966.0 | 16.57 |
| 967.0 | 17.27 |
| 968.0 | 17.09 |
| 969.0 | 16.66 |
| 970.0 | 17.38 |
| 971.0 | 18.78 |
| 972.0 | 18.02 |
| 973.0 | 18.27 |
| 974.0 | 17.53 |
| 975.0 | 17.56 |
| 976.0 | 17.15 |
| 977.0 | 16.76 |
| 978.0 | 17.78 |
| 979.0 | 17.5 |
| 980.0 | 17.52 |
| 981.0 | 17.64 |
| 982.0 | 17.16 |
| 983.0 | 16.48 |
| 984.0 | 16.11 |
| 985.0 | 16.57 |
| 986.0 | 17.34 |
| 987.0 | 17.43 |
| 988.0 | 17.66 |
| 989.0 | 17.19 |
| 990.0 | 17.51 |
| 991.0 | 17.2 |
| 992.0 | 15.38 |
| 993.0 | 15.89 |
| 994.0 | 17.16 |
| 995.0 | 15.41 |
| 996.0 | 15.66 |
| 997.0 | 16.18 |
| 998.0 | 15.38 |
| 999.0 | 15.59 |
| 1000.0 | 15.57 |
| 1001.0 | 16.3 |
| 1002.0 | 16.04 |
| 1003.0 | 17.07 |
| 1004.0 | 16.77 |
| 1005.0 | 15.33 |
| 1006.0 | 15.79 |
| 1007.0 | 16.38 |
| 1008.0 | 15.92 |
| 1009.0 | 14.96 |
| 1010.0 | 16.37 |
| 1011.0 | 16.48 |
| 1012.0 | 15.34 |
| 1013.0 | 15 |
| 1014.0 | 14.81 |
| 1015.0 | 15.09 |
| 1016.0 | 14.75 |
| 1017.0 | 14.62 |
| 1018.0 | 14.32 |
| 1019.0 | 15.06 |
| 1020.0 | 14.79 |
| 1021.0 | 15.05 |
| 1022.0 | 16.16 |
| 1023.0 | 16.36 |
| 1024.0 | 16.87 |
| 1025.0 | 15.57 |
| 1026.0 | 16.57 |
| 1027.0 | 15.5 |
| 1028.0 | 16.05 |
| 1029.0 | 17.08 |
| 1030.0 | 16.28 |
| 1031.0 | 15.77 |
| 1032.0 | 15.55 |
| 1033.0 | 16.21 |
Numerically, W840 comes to 5.7 Hz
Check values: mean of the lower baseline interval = 24.2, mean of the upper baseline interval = 16.1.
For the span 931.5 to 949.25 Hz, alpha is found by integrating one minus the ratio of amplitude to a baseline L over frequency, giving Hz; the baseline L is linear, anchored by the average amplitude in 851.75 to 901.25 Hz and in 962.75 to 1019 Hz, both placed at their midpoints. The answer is 4.1 Hz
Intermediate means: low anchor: 21.8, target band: 14.6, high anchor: 16.5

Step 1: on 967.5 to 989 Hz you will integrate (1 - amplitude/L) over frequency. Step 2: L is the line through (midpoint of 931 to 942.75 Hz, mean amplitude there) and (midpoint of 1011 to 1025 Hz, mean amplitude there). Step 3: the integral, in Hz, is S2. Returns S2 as -1.9 Hz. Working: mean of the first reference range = 16.7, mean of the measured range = 17.3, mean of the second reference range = 15.3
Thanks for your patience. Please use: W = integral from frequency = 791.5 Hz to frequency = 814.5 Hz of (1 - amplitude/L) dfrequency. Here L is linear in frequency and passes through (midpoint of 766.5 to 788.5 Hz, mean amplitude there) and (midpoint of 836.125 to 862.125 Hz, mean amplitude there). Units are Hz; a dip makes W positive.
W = 1.9 Hz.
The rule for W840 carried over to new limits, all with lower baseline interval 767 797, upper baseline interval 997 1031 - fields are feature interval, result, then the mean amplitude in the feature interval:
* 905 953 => 9.0 Hz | 16.1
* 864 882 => -1.1 Hz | 23.7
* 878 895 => -0.2 Hz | 22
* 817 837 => 7.0 Hz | 15.8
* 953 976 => 1.3 Hz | 17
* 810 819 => 2.7 Hz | 17.5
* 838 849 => 0.9 Hz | 21.8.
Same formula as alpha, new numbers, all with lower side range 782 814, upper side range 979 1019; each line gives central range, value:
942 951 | 3.34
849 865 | 0.31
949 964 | 2.15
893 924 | 3.15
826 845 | 2.90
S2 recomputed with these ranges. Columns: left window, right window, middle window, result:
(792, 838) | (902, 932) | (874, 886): -3.27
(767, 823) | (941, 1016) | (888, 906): 0.32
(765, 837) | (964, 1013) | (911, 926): 1.02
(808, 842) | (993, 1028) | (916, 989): -0.46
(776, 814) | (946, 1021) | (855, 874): -0.99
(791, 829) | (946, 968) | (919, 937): -2.27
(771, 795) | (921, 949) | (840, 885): -3.34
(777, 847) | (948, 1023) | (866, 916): -4.12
